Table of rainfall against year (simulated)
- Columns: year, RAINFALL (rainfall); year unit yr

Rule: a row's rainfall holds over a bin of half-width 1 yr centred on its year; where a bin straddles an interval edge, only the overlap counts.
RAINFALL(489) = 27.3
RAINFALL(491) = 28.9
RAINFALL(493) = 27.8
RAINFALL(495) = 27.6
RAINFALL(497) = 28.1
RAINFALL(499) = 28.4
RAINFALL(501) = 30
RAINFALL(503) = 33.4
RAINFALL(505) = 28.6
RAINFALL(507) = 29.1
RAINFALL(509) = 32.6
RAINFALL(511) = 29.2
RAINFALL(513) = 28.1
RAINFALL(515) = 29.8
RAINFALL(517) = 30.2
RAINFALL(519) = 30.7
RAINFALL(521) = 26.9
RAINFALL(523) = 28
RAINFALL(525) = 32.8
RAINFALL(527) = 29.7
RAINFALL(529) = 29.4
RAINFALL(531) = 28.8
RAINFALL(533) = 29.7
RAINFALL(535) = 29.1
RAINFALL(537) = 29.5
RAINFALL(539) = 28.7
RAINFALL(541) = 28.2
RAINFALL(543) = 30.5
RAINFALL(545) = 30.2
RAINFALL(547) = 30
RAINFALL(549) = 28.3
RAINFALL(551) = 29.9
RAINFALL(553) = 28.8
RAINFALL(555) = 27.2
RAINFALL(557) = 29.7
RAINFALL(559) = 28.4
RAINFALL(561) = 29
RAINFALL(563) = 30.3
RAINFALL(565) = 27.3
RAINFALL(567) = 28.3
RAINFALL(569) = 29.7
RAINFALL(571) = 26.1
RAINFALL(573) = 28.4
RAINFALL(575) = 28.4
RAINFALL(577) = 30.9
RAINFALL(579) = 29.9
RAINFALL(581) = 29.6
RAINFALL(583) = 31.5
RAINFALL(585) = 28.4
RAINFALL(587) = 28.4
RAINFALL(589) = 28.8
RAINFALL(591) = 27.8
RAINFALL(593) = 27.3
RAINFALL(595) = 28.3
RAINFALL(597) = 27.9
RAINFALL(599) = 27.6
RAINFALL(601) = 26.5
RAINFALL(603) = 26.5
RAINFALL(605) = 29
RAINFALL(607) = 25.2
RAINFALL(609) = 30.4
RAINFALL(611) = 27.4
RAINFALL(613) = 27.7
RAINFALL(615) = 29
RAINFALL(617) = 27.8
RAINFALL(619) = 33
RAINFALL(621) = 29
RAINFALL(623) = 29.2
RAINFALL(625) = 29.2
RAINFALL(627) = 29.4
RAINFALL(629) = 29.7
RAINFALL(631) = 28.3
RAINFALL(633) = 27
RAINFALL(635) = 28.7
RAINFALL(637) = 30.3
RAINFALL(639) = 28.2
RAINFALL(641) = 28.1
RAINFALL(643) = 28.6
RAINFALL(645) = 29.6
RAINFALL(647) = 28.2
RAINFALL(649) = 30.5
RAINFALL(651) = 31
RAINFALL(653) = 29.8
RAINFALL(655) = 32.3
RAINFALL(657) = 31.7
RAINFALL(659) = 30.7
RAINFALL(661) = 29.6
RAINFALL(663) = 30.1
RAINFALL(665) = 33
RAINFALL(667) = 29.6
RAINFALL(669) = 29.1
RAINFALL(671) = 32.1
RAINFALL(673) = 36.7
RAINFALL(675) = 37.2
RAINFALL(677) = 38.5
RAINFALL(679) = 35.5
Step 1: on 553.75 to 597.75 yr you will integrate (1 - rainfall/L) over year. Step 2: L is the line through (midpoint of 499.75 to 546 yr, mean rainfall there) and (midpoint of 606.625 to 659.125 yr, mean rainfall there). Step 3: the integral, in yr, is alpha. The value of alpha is 1.2 yr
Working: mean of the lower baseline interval 29.7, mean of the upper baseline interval 29.3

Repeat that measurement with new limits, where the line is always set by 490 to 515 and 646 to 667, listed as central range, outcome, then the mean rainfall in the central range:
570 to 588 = 0.6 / 29.1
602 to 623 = 1.2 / 28.5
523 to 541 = 0.0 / 29.5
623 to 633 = 0.5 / 28.9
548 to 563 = 0.5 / 28.9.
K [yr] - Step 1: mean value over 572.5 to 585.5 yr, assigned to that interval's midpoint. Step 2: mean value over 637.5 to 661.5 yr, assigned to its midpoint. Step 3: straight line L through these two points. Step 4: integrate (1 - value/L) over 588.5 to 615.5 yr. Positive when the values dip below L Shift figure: 1.8 yr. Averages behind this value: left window 29.7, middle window 27.8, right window 29.9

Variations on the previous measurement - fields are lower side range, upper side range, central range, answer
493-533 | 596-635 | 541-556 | 0.0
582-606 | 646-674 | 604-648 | 1.2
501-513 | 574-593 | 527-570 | 0.9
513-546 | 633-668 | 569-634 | 2.5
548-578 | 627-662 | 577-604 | 0.5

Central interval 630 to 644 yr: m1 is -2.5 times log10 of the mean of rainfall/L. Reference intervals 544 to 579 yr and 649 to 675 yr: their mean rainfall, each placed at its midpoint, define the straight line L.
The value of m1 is 0.09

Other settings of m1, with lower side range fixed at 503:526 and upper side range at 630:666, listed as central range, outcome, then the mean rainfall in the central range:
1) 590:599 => 0.07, 27.8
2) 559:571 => 0.04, 28.6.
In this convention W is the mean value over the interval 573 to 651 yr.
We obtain 28.7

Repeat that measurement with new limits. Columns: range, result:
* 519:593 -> 29.1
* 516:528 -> 29.7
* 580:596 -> 28.8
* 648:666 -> 31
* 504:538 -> 29.5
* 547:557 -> 28.8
